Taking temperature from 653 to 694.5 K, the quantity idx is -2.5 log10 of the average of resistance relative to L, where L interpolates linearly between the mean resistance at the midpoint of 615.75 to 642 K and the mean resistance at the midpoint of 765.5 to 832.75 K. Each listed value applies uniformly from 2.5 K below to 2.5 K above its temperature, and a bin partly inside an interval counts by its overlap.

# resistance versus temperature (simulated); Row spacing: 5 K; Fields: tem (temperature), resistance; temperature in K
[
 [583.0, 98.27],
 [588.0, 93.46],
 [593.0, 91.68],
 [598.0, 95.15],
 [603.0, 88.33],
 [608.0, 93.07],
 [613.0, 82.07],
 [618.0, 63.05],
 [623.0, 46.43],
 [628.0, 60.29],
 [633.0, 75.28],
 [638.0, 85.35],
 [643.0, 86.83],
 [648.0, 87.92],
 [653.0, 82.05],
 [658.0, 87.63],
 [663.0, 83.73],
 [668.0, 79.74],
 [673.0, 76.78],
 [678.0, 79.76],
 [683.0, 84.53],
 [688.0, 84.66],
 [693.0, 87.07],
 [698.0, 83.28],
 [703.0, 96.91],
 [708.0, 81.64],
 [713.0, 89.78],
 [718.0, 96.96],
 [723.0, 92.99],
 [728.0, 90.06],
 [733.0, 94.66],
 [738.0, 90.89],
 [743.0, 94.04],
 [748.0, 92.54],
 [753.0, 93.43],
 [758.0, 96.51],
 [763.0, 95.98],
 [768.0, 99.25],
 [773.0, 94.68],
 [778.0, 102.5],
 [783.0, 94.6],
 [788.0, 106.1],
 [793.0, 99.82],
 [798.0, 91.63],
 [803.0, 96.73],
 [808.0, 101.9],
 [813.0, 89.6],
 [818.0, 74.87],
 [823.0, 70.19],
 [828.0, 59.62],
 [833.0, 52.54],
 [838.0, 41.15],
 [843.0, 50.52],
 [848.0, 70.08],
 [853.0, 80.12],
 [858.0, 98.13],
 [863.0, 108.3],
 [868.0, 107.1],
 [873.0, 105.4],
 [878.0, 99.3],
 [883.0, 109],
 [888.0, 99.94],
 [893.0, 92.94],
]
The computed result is -0.14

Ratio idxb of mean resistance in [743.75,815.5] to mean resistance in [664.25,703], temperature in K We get 1.2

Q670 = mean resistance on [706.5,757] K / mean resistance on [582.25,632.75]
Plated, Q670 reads 1.1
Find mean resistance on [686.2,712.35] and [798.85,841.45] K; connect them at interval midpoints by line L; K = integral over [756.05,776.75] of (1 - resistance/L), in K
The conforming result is -4.55 K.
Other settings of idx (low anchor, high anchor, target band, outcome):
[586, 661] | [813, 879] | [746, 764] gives -0.19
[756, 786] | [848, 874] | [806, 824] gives 0.15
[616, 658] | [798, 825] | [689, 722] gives -0.13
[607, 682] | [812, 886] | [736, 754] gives -0.17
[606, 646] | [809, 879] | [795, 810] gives -0.23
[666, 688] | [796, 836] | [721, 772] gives -0.18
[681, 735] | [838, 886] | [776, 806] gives -0.11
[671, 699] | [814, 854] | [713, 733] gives -0.20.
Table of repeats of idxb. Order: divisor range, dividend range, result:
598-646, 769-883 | 1.13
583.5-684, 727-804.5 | 1.18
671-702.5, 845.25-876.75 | 1.13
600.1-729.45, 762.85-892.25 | 1.07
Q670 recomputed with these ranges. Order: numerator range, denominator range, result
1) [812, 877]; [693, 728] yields 0.86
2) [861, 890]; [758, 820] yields 1.09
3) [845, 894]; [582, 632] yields 1.20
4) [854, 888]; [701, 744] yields 1.12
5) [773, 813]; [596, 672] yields 1.23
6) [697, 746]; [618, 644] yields 1.32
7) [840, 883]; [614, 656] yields 1.22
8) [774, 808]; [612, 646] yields 1.39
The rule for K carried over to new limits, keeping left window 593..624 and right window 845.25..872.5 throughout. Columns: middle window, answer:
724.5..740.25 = -0.9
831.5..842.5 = 5.4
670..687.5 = 0.7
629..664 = -0.2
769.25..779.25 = -1.0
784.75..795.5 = -1.5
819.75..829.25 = 2.6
